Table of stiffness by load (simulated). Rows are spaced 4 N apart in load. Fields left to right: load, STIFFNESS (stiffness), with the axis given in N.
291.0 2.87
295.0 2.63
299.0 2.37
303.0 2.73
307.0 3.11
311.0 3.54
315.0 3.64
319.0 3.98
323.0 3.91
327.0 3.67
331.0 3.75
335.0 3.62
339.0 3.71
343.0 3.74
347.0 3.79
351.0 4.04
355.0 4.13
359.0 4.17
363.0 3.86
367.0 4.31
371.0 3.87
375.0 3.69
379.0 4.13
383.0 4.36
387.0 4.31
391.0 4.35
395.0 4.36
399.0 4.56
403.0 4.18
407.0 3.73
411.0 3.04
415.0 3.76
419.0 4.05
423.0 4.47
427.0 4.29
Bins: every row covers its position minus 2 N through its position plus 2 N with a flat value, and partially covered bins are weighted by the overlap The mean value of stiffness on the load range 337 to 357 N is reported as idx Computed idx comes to 3.88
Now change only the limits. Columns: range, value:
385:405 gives 4.35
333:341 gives 3.67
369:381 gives 3.9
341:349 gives 3.77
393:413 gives 3.97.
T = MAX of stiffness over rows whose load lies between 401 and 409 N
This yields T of 4.18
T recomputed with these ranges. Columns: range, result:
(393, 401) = 4.56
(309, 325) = 3.98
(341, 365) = 4.17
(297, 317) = 3.64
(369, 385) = 4.36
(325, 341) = 3.75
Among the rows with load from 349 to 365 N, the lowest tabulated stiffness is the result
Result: 3.86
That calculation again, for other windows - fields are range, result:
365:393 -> 3.69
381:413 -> 3.04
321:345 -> 3.62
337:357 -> 3.71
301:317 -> 2.73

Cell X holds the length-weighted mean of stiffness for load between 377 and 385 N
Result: 4.25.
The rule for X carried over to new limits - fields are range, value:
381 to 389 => 4.33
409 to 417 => 3.4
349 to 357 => 4.08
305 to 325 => 3.64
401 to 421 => 3.75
